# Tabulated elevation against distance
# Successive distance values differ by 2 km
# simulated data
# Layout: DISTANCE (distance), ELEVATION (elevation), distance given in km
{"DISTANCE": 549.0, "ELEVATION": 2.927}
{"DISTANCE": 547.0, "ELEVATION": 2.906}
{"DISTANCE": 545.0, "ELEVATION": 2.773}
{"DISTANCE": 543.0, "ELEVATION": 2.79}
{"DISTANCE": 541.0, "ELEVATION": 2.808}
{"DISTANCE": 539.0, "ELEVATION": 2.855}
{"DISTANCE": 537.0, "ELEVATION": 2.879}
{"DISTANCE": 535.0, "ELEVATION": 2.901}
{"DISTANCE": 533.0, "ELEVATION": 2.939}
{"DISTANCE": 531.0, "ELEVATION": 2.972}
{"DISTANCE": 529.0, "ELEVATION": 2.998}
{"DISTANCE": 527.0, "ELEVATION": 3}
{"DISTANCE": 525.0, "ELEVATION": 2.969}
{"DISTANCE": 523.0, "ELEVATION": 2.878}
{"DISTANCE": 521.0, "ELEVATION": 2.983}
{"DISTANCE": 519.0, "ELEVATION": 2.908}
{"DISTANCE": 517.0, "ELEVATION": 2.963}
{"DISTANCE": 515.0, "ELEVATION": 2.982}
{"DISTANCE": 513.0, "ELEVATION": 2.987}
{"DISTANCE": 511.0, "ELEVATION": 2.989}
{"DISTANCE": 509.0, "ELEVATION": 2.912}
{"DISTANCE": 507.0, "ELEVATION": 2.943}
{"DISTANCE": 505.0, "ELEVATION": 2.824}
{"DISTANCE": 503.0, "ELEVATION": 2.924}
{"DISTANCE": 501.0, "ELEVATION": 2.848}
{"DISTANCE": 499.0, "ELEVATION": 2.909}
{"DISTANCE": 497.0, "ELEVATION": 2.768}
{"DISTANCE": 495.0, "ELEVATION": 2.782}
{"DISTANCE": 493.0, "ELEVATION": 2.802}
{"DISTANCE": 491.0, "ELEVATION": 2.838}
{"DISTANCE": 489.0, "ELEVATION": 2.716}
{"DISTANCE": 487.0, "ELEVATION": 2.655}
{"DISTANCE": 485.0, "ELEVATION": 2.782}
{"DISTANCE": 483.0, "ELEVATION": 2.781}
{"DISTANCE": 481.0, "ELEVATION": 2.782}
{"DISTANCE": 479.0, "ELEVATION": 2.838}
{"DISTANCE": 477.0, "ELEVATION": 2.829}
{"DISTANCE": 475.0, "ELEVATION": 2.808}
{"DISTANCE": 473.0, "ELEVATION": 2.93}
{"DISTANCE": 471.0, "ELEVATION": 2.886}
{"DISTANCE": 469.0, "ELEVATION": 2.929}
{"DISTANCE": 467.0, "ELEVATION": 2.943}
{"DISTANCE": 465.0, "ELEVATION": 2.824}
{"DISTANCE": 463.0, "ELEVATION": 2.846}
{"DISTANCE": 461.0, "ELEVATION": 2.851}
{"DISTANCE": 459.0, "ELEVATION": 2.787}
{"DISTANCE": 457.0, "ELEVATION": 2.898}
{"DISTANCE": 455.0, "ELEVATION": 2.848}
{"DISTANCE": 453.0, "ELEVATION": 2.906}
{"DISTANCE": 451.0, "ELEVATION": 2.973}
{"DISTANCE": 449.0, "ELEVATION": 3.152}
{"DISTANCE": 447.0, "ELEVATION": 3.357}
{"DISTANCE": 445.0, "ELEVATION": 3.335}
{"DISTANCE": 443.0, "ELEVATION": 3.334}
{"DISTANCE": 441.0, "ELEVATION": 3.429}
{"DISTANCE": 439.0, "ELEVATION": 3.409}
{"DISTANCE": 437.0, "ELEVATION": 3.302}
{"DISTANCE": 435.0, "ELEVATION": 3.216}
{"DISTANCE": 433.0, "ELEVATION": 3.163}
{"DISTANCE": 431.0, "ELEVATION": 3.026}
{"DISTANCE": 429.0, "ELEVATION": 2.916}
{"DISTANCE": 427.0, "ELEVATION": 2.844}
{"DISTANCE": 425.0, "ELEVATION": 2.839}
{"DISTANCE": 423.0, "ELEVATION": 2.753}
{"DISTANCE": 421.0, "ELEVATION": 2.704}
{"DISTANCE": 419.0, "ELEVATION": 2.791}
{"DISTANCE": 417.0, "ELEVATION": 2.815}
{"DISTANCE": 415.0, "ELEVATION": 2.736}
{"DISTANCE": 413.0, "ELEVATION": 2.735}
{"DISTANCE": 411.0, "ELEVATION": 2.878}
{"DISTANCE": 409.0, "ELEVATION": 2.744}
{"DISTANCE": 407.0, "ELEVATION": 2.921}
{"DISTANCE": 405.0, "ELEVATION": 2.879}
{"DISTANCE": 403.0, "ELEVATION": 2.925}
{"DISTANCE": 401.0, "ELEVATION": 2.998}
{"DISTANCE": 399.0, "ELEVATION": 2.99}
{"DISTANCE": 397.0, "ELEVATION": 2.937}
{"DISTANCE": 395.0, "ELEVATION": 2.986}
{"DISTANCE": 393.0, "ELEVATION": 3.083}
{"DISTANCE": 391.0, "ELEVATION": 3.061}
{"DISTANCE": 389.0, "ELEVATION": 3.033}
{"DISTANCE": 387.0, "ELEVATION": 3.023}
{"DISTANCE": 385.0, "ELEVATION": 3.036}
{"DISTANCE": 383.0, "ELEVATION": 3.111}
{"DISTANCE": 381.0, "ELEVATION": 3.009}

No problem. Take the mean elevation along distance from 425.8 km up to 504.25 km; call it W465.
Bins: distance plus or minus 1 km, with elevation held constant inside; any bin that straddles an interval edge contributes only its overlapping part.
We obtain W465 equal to 2.95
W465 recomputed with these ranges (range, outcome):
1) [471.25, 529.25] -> 2.87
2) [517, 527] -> 2.94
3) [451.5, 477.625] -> 2.87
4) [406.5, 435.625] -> 2.87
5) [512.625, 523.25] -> 2.95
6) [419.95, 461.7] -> 3.05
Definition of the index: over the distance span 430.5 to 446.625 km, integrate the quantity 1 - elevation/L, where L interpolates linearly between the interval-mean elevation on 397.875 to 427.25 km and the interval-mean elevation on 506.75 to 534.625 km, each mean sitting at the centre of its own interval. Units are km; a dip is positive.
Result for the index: -2.4 km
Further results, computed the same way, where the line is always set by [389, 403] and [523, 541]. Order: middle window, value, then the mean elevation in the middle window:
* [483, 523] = 1.05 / 2.87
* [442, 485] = 0.38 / 2.94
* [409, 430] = 1.36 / 2.8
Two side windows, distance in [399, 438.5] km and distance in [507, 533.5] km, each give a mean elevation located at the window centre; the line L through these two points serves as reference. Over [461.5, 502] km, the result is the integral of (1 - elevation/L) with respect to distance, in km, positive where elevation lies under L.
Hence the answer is 1.6 km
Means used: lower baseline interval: 2.91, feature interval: 2.83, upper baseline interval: 2.96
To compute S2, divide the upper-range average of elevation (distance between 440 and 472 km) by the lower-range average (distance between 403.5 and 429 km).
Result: 1.1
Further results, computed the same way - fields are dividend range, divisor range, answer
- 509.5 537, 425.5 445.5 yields 0.93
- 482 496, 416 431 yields 0.98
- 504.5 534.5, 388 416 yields 1.01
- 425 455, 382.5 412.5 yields 1.06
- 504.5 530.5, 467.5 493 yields 1.05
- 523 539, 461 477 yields 1.02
